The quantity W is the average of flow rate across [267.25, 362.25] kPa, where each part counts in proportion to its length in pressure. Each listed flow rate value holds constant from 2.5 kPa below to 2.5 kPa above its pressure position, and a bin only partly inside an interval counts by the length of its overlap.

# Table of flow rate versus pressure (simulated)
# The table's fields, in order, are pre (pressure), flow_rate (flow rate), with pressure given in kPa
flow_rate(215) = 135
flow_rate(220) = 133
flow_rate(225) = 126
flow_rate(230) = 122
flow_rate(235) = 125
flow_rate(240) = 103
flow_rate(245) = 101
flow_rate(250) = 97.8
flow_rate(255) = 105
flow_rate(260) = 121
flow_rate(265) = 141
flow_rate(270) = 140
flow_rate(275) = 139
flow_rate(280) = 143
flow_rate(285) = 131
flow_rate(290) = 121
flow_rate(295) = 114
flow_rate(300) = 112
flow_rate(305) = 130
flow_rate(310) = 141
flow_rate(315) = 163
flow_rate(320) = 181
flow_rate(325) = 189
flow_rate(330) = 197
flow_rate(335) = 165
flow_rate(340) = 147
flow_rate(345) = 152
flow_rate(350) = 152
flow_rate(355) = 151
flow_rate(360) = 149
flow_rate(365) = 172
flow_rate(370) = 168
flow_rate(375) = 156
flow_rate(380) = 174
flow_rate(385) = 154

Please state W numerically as 148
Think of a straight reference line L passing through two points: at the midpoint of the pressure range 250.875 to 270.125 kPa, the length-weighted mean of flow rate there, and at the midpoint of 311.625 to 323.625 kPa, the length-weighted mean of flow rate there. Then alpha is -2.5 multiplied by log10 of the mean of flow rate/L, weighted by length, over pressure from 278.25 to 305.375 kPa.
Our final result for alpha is 0.19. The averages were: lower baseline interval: 123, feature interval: 124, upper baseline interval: 171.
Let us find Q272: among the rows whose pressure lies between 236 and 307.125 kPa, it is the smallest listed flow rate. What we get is 97.8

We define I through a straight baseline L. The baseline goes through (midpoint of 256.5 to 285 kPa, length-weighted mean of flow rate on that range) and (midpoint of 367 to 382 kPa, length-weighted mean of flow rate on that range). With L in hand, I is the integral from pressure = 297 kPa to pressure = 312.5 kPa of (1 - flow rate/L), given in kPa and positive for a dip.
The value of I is 1.9 kPa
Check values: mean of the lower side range 135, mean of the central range 127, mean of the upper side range 166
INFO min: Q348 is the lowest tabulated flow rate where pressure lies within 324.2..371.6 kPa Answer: 147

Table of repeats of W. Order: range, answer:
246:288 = 126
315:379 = 165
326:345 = 169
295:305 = 117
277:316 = 131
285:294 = 123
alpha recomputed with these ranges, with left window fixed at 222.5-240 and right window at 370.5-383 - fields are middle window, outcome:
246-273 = 0.09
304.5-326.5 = -0.11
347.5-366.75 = 0.03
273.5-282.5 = -0.05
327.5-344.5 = -0.10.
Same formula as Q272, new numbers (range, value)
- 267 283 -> 139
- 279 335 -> 112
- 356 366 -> 149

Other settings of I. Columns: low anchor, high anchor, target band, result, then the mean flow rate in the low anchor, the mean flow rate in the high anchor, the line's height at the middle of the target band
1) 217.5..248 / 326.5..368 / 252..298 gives 2.1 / 118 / 161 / 134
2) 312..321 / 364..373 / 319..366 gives 1.1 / 169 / 169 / 169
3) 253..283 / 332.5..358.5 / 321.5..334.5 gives -3.4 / 132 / 153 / 148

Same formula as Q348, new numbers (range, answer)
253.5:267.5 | 105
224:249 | 101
